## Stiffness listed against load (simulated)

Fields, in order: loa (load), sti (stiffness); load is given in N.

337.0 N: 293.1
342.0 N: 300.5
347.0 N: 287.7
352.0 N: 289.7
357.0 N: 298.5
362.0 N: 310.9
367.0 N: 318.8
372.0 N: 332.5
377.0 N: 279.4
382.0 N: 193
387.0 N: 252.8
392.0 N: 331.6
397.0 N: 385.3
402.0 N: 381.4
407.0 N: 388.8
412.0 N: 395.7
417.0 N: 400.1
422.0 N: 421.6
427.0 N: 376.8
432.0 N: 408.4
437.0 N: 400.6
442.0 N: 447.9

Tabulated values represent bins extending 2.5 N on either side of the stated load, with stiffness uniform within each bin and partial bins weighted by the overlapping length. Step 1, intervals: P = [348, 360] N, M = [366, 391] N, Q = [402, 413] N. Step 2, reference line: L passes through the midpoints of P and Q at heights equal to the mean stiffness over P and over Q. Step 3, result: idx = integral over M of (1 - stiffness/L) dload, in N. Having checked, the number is 4.4 N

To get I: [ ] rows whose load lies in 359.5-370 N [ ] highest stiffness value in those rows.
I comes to 318.8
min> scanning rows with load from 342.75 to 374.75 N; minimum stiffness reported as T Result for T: 287.7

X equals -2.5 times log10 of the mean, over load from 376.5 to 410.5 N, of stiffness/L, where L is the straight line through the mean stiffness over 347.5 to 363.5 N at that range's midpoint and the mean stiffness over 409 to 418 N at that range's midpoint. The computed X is 0.14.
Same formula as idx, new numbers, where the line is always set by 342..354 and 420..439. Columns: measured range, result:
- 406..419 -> -0.6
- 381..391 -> 2.9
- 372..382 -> 1.8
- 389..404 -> -0.2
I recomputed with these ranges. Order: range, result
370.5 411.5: 388.8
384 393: 331.6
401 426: 421.6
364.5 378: 332.5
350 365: 310.9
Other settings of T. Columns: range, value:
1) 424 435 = 376.8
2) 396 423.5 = 381.4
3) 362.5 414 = 193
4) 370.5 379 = 279.4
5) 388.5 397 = 331.6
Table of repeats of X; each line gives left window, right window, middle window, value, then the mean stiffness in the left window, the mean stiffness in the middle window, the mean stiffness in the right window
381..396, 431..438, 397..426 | -0.16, 278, 395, 404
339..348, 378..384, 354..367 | -0.19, 295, 307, 215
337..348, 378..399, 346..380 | -0.04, 295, 302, 288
